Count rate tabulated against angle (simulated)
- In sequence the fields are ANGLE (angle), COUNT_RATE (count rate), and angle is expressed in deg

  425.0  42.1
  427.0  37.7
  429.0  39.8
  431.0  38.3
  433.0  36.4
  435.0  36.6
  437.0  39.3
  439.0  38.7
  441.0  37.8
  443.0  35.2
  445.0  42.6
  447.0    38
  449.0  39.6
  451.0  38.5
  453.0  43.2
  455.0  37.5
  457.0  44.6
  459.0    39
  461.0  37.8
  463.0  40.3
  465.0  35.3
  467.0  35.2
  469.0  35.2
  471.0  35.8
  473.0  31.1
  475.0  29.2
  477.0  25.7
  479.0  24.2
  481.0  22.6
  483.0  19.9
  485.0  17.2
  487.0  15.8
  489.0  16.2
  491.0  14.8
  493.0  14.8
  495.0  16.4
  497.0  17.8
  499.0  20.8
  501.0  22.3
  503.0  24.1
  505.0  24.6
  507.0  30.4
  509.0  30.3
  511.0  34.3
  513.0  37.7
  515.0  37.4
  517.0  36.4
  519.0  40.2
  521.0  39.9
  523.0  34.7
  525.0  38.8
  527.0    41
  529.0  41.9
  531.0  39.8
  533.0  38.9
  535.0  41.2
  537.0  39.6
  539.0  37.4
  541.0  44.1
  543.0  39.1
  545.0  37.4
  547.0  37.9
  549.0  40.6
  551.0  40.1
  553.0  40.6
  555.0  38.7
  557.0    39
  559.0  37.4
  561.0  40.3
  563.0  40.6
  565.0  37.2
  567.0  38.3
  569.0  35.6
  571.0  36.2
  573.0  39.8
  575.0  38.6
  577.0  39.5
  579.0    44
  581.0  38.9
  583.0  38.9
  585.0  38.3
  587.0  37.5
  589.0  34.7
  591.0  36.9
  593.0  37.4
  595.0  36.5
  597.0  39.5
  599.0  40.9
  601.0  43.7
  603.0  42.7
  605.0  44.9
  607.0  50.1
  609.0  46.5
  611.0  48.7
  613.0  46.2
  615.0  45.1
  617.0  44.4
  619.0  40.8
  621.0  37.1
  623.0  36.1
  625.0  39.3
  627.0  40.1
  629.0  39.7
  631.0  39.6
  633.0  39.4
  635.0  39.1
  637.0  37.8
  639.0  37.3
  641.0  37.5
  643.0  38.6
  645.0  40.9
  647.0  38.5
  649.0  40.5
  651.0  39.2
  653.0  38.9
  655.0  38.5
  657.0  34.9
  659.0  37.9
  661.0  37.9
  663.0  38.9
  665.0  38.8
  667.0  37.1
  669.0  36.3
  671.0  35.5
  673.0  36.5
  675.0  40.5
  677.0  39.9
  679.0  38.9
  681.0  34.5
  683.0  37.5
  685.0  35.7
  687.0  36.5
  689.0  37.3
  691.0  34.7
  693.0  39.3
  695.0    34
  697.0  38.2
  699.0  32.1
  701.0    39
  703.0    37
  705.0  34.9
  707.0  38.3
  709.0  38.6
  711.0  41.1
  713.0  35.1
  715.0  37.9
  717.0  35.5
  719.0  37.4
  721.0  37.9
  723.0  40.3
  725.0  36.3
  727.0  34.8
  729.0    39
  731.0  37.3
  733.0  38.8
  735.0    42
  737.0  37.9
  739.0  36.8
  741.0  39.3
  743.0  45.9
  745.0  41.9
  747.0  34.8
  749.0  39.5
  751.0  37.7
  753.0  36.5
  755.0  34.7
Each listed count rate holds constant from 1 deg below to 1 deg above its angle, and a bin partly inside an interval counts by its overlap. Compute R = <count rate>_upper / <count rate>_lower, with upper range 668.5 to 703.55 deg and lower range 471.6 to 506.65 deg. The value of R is 1.72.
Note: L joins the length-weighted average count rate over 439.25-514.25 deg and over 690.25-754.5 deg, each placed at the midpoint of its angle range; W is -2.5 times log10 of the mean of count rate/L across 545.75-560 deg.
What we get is -0.21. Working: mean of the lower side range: 30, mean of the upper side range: 37.8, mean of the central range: 39.2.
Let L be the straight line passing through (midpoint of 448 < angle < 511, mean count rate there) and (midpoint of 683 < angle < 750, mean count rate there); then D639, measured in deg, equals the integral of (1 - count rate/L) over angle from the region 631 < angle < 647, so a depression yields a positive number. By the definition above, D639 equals -1.8 deg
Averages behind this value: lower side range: 28.5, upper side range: 37.7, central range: 38.7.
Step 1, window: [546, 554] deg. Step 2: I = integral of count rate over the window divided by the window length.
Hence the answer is 39.8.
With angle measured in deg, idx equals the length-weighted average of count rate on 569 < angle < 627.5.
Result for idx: 40.7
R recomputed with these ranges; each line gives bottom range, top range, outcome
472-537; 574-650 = 1.40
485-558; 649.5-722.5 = 1.14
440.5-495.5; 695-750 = 1.23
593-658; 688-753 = 0.93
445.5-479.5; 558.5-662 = 1.10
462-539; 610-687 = 1.29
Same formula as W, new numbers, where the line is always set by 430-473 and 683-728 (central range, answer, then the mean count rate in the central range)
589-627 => -0.121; 41.8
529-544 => -0.067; 40.1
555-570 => -0.021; 38.4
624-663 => -0.043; 38.7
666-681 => -0.015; 37.6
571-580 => -0.069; 40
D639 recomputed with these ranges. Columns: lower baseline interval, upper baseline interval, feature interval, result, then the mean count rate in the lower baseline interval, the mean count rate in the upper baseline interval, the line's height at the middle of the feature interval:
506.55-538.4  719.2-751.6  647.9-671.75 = 0.3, 37.8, 38.7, 38.4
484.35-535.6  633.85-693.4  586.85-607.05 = -3.5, 29.5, 37.8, 34.2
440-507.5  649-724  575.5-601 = -3.8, 29.5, 37.4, 33.8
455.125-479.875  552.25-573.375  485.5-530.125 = 9.6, 34.6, 38.5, 36.2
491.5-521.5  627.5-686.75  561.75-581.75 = -4.0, 28.1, 38.1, 32.4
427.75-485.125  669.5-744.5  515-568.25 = -4.6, 35.3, 37.6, 36.1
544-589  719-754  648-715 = 2.2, 38.8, 38.6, 38.7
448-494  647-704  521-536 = -3.4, 30.2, 37.4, 32.2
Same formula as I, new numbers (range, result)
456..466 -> 39.4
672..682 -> 38.1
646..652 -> 39.4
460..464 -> 39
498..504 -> 22.4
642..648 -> 39.3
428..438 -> 38.1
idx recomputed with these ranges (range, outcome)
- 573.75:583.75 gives 40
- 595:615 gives 44.4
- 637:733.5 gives 37.5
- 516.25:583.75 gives 39.2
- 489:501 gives 17.3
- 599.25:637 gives 42.3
